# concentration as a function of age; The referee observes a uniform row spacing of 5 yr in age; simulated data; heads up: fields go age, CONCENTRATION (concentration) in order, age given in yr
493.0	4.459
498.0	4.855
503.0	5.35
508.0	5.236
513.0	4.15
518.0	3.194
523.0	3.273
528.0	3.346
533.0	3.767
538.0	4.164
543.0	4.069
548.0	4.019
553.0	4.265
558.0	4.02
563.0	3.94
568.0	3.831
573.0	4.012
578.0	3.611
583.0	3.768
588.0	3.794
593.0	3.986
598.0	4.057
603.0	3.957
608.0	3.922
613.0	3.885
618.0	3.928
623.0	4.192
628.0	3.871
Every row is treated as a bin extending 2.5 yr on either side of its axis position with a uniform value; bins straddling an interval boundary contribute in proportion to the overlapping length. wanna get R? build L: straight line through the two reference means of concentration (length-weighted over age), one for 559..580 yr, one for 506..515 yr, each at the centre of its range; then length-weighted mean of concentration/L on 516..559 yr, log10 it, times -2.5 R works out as 0.135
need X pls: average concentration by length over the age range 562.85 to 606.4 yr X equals 3.88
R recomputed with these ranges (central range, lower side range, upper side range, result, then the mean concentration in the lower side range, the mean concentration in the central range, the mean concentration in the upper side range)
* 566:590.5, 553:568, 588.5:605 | 0.05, 4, 3.8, 3.98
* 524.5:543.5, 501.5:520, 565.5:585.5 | 0.12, 4.47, 3.78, 3.81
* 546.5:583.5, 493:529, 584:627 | 0.04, 4.25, 3.94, 3.95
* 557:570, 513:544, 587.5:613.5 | -0.04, 3.66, 3.92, 3.95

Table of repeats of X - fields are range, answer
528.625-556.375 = 4.01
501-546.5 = 4.05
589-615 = 3.95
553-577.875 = 3.95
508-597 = 3.88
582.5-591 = 3.8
